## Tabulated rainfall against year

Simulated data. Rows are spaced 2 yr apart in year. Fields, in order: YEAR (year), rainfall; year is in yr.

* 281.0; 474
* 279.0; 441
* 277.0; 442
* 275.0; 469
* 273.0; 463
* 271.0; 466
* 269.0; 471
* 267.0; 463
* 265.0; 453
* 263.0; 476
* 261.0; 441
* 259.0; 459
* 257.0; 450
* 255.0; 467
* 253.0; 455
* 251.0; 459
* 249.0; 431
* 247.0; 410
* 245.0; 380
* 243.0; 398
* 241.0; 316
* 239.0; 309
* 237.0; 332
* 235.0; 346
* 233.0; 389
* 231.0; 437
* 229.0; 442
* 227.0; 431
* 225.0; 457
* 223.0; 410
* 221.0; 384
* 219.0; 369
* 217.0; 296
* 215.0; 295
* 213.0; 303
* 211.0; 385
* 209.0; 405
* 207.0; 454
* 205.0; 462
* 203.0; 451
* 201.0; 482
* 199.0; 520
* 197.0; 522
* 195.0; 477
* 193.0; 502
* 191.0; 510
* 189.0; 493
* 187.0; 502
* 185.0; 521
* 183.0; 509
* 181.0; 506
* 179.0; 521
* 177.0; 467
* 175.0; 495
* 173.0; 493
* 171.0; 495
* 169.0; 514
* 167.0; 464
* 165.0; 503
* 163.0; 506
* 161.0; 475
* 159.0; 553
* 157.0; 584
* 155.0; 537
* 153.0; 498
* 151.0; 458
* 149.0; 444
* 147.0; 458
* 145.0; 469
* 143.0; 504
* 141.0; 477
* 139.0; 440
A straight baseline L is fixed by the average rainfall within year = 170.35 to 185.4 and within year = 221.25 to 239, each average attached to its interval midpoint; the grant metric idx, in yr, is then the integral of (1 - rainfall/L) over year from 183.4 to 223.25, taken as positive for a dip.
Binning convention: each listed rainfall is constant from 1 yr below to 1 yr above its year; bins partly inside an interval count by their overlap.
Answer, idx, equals 1.26 yr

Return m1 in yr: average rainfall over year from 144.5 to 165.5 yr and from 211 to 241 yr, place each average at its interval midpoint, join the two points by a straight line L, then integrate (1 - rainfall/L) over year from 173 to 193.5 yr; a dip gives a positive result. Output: -2.5 yr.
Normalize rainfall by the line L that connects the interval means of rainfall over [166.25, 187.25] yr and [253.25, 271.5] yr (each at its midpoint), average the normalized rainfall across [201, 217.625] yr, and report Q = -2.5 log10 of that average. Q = 0.24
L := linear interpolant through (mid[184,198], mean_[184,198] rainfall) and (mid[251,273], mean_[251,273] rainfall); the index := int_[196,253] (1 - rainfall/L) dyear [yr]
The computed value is 9.42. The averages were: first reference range 504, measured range 404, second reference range 460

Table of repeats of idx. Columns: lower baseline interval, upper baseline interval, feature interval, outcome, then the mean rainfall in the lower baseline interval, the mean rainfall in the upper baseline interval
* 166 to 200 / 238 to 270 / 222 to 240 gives 2.3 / 501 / 427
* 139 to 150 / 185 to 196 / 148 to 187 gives -1.5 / 468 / 499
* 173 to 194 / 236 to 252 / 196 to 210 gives -0.2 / 502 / 379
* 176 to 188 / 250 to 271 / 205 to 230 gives 4.9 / 504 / 460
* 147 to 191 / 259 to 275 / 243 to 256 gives 1.1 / 501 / 462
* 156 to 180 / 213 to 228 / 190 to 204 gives -2.0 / 506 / 372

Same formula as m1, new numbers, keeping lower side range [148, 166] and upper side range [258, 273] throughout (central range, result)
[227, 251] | 4.38 yr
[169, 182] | 0.03 yr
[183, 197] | -0.29 yr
